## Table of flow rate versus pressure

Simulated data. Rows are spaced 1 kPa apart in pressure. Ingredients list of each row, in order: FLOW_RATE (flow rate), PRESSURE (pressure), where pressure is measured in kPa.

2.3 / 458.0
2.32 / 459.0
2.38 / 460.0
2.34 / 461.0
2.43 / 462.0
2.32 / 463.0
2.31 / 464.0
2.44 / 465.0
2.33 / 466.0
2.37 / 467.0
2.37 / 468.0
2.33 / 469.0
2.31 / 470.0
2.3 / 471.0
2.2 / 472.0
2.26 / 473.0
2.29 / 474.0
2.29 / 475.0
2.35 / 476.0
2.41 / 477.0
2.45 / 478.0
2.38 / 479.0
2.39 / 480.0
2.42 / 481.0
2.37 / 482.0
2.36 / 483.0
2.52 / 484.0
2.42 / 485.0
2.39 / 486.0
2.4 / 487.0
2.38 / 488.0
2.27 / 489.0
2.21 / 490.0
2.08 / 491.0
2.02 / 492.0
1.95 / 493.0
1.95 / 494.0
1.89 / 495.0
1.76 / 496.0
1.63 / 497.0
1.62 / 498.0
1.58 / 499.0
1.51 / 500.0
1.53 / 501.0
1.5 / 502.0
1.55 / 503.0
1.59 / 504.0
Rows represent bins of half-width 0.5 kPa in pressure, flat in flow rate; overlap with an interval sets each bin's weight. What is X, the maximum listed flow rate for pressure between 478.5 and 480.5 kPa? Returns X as 2.39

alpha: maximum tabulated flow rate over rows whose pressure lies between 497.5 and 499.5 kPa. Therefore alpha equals 1.62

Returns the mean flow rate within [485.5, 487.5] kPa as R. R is 2.4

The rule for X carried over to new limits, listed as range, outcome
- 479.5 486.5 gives 2.52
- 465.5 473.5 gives 2.37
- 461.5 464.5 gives 2.43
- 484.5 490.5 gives 2.42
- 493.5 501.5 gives 1.95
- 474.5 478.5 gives 2.45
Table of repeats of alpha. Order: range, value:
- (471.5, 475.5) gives 2.29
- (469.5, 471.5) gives 2.31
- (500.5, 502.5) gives 1.53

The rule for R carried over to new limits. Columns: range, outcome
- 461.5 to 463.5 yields 2.38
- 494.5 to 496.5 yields 1.82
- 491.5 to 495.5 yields 1.95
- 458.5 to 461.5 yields 2.35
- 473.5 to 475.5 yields 2.29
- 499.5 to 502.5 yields 1.51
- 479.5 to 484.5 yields 2.41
